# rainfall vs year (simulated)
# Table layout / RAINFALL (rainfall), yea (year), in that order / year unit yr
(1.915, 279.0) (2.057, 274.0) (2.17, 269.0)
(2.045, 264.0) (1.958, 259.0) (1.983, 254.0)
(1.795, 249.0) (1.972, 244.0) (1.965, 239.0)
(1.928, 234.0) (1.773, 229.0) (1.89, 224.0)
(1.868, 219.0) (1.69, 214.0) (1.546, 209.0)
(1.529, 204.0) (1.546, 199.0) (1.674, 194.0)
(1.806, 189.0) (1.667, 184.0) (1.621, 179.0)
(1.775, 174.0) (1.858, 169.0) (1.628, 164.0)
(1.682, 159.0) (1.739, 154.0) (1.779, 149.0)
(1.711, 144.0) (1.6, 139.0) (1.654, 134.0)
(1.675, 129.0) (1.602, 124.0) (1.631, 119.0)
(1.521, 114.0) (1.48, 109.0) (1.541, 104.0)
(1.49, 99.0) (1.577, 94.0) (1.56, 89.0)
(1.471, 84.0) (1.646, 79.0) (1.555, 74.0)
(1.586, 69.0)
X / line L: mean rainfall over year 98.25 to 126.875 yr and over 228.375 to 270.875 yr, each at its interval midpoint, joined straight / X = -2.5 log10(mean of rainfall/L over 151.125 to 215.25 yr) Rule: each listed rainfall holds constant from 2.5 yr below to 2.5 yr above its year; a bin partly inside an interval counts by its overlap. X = 0.052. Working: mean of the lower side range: 1.55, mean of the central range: 1.67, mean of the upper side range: 1.96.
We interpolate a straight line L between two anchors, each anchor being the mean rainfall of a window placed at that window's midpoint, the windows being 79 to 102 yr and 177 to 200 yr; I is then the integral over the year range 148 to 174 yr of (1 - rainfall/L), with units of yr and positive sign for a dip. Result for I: -1.7 yr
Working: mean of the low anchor 1.54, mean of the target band 1.74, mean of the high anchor 1.67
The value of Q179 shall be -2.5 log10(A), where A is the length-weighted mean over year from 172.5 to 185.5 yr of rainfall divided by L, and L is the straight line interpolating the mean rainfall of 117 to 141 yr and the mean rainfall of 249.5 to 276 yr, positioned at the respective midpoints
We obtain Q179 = 0.06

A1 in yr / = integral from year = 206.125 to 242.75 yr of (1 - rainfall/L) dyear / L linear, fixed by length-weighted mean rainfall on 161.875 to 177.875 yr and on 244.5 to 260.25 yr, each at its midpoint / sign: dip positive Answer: 0.9 yr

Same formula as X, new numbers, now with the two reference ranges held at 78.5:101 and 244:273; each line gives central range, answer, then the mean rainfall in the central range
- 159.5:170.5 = 0.013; 1.72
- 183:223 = 0.105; 1.67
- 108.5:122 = 0.037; 1.56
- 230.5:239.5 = 0.004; 1.92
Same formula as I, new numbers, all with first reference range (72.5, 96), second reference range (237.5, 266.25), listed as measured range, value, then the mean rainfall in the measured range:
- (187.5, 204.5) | 1.7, 1.64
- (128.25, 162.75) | 0.3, 1.69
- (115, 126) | 0.3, 1.6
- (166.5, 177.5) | -0.2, 1.8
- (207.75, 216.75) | 1.1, 1.63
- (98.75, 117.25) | 1.2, 1.52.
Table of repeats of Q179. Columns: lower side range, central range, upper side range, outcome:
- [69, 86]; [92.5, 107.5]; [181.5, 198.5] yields 0.042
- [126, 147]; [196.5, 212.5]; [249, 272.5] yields 0.195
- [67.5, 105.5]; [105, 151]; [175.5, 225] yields -0.016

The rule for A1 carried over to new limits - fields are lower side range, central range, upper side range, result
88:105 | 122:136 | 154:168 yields -0.2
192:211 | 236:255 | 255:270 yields -0.2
